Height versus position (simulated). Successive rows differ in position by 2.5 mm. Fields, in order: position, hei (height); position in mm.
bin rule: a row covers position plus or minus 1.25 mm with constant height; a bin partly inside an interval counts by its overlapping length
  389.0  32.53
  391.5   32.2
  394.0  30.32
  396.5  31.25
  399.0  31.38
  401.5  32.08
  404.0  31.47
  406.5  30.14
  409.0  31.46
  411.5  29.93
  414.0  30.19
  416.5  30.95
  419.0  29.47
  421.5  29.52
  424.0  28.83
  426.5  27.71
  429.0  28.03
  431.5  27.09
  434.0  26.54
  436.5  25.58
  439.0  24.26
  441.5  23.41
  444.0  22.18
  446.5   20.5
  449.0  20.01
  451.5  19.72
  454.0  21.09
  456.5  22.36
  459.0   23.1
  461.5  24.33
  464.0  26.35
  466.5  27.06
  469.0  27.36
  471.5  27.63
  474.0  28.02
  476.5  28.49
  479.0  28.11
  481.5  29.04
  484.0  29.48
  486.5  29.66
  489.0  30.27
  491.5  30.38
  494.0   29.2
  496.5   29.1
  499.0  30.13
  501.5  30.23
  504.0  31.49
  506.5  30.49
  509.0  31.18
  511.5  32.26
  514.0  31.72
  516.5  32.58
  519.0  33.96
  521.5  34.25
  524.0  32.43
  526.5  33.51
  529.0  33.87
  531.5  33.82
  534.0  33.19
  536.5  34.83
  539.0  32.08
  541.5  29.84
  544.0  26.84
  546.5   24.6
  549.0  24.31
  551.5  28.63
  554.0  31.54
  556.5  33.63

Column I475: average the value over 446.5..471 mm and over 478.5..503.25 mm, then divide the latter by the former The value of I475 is 1.3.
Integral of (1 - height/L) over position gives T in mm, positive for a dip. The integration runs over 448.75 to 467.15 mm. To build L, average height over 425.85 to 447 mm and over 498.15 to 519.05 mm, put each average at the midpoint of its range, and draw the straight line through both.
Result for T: 2.7 mm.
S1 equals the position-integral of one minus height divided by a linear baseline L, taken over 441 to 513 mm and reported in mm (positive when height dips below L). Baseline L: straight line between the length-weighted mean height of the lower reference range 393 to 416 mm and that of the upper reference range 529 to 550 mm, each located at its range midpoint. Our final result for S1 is 8.3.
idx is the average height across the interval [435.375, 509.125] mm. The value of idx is 26.6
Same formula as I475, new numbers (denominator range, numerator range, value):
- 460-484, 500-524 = 1.17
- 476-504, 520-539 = 1.14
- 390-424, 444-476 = 0.78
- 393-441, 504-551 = 1.08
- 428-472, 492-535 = 1.32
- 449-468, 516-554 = 1.34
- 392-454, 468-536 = 1.12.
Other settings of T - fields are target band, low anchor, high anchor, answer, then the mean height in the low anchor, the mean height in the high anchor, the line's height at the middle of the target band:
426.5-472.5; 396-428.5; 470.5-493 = 8.2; 30.3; 29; 29.6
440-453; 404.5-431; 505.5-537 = 4.0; 29.6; 32.9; 30.5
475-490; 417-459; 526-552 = -1.0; 24.8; 30.5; 27.3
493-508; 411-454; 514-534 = 0.6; 25.9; 33.4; 31.4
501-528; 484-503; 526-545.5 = -1.1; 29.8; 32.1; 31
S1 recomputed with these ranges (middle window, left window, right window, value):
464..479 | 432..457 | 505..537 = -0.8 mm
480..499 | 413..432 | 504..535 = 1.2 mm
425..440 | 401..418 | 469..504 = 1.8 mm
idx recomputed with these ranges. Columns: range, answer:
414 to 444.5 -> 27.2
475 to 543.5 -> 31.3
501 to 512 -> 31.1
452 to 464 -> 22.9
